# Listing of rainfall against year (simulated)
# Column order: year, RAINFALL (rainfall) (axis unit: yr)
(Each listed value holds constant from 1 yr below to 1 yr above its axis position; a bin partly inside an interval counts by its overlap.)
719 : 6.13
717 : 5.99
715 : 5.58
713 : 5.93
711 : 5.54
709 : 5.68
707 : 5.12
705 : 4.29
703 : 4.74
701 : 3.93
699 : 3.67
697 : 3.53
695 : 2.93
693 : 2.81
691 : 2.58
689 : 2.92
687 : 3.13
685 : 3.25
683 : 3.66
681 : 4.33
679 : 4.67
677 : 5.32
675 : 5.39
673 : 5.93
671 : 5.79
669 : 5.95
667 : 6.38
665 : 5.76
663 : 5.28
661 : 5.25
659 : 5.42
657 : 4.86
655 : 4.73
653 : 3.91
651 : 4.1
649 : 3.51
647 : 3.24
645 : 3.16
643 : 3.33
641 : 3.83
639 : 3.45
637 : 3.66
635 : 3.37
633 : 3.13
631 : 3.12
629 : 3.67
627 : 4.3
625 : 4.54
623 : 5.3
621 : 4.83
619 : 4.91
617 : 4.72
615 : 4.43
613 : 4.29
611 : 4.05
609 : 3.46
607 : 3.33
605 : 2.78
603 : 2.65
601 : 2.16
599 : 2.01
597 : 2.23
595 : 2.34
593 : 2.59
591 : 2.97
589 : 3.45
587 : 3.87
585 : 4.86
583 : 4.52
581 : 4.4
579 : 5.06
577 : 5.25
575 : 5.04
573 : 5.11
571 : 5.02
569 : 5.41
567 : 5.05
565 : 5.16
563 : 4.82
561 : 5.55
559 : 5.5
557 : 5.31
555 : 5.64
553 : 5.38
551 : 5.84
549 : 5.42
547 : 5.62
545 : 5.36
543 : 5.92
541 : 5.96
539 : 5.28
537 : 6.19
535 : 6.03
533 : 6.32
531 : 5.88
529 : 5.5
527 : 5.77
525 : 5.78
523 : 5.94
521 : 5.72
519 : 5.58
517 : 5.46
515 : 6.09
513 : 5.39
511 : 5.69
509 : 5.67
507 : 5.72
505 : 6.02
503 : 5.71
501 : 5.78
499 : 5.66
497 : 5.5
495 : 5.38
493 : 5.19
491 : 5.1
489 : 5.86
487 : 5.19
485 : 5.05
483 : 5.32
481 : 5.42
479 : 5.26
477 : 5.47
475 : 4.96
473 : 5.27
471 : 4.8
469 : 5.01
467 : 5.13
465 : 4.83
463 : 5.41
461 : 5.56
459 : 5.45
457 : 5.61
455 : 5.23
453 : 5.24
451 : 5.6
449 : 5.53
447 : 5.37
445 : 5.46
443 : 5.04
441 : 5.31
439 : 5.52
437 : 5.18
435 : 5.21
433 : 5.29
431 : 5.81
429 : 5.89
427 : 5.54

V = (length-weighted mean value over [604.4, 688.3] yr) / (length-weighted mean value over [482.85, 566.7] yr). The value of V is 0.8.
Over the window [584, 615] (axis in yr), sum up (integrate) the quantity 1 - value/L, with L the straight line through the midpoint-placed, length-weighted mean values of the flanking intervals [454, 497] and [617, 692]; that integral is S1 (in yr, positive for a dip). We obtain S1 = 9.7 yr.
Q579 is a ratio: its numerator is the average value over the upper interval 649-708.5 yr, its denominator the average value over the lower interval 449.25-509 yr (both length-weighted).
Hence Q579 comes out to 0.8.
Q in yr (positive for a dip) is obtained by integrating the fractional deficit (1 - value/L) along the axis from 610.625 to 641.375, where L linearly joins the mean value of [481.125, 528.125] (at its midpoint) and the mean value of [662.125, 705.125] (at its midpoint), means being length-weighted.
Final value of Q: 4.28 yr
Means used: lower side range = 5.59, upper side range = 4.37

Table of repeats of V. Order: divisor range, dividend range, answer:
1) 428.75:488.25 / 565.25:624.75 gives 0.76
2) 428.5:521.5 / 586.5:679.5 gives 0.75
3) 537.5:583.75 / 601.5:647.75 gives 0.72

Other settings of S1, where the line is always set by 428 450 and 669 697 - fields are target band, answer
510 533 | -3.5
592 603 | 5.5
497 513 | -2.0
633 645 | 2.4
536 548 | -2.1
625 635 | 1.7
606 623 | 0.6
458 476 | 0.4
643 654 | 1.9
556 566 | -1.1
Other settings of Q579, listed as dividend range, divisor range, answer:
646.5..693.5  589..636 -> 1.29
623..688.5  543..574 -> 0.81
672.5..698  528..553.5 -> 0.67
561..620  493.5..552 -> 0.70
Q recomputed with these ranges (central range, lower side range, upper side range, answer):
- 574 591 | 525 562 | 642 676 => 3.0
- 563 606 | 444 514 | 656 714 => 9.3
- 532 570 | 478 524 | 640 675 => -1.9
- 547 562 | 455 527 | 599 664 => -2.4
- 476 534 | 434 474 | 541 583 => -3.4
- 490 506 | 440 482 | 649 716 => -1.2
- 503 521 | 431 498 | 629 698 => -2.4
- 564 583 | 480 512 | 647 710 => 0.2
